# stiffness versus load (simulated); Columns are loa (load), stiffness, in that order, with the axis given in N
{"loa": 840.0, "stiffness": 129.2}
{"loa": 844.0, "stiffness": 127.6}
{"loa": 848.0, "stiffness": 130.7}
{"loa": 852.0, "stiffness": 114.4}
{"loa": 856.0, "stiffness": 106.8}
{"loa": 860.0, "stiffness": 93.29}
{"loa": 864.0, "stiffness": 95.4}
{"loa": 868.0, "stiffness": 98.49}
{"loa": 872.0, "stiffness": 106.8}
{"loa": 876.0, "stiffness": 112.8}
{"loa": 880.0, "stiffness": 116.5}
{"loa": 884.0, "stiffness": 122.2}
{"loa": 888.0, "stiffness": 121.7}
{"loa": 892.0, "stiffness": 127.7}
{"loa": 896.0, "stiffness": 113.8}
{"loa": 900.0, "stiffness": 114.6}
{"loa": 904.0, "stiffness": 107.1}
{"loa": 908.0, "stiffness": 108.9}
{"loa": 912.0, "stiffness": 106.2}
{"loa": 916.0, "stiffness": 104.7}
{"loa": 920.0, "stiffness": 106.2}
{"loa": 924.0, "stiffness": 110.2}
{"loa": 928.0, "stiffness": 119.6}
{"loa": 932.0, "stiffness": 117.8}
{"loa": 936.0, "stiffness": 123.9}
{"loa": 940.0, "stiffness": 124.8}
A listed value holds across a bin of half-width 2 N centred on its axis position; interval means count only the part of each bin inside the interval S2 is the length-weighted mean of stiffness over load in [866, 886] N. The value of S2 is 111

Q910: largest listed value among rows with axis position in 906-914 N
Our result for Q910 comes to 108.9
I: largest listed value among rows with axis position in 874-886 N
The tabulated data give 122.2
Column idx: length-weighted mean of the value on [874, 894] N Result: 120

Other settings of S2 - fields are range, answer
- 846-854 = 123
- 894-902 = 114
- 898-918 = 108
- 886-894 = 125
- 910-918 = 105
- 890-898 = 121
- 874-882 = 115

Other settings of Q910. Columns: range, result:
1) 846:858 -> 130.7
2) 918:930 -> 119.6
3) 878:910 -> 127.7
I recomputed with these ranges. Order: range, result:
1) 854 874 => 106.8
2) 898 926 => 114.6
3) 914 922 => 106.2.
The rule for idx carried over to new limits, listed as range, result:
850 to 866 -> 102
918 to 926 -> 108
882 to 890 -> 122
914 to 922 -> 105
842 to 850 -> 129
